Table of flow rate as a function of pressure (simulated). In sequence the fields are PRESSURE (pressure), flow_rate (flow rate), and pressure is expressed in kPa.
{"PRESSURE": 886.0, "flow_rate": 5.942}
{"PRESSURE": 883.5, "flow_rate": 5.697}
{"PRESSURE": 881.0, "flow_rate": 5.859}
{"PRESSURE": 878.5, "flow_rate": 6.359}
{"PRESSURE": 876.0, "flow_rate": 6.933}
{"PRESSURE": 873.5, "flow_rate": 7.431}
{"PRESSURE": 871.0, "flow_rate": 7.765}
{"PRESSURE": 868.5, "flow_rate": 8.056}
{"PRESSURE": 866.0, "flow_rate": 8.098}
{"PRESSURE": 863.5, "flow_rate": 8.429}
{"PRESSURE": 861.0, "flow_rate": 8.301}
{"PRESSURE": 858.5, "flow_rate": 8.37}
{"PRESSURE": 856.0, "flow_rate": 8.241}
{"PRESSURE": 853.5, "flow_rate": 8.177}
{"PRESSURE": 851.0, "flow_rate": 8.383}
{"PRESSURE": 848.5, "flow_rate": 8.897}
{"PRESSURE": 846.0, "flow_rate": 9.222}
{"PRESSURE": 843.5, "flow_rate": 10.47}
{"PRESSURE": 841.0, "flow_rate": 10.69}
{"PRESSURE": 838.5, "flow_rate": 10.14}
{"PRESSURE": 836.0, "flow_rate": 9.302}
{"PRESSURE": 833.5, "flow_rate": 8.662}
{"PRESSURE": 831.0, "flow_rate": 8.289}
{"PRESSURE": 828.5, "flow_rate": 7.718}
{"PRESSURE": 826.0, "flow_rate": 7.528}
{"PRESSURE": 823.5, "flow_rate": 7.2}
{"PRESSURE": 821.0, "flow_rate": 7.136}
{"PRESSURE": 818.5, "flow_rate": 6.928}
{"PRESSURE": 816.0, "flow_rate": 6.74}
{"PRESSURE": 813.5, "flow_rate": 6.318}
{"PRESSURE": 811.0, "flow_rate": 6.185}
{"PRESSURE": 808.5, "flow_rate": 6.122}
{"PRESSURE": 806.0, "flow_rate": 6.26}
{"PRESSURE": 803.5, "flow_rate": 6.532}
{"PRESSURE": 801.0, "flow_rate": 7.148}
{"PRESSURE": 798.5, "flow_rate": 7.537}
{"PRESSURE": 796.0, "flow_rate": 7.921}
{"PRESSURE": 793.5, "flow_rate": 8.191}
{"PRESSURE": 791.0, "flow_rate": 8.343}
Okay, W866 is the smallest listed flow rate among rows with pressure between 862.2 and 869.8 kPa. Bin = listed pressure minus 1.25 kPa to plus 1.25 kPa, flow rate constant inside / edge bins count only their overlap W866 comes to 8.056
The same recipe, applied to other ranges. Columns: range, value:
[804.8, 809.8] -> 6.122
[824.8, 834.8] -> 7.528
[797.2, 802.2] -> 7.148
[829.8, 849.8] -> 8.289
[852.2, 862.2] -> 8.177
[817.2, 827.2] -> 6.928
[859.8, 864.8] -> 8.301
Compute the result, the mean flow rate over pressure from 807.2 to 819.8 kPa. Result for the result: 6.46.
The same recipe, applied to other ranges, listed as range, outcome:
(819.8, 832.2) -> 7.57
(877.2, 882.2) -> 6.12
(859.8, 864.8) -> 8.36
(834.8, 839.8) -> 9.73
